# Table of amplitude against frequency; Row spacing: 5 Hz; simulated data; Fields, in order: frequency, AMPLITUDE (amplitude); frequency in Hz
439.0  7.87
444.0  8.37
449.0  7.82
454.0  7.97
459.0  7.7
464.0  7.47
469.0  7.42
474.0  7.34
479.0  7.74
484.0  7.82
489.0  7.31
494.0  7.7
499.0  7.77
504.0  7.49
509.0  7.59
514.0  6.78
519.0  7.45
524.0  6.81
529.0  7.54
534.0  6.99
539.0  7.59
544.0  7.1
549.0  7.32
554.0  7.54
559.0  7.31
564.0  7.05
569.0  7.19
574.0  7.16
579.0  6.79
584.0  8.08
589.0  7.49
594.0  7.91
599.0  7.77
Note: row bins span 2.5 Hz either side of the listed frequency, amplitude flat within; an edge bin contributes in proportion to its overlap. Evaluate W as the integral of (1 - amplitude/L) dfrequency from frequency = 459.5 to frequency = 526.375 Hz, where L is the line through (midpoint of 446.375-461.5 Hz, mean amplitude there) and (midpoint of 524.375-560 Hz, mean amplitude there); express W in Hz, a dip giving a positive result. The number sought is 1.38 Hz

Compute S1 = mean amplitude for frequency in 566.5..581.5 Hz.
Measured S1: 7.05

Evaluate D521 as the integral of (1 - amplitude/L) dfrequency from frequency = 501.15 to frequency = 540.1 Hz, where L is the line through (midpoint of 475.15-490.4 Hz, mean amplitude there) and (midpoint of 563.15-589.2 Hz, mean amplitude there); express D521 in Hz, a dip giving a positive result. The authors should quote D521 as 1.1 Hz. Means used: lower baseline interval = 7.62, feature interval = 7.27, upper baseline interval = 7.29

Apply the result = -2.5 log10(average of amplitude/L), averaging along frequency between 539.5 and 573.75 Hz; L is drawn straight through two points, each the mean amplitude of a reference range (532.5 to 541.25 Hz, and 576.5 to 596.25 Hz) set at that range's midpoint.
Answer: 0.022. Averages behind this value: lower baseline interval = 7.32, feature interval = 7.27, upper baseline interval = 7.56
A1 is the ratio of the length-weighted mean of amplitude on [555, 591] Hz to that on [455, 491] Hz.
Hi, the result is 1.0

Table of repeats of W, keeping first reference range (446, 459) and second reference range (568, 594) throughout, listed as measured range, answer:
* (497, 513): 0.3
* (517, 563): 1.6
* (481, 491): 0.2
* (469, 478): 0.4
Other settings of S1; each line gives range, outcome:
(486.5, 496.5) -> 7.5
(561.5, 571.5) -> 7.12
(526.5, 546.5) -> 7.31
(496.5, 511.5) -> 7.62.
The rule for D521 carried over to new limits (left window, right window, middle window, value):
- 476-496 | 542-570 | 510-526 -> 0.8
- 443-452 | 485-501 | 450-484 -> 1.0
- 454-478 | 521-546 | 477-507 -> -0.9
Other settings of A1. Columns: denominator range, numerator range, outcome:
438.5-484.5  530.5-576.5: 0.94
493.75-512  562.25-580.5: 0.93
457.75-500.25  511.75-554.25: 0.95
